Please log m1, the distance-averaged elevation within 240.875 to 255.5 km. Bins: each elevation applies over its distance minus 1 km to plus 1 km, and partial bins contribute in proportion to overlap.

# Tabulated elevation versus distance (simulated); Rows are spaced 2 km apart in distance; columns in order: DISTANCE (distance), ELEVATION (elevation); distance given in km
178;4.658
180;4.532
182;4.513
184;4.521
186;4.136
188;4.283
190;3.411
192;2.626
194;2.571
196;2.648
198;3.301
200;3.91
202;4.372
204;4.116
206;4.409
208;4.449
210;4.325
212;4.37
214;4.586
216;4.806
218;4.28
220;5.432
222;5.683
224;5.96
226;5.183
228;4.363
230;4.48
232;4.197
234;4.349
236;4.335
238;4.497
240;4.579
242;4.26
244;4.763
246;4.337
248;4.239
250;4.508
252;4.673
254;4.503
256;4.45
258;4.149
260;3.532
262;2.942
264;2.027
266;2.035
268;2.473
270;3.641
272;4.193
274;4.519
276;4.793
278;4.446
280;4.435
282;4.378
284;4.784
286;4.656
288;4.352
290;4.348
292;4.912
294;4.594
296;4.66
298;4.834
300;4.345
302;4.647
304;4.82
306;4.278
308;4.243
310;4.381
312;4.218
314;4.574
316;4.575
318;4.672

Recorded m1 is 4.47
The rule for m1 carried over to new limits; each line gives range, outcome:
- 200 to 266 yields 4.37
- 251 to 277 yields 3.69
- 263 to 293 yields 4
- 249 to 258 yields 4.49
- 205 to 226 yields 4.85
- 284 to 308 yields 4.58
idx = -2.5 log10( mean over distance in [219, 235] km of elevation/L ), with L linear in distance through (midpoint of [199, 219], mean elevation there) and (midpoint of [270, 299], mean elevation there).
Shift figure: -0.13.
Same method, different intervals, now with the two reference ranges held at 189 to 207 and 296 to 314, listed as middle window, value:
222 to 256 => -0.19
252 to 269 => 0.21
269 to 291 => -0.04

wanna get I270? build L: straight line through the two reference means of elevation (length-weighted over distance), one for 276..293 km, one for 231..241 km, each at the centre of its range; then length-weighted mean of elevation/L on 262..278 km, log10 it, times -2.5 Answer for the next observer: 0.30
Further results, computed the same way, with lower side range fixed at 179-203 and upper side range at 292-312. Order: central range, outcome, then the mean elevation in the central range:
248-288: 0.08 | 3.97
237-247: -0.10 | 4.49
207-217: -0.16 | 4.51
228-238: -0.08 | 4.36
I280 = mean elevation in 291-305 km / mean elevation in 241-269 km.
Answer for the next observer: 1.2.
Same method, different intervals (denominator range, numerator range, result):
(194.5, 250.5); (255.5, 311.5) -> 0.93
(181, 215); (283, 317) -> 1.16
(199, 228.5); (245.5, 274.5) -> 0.79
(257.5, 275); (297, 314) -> 1.38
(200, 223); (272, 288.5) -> 0.99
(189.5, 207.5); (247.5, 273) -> 1.03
